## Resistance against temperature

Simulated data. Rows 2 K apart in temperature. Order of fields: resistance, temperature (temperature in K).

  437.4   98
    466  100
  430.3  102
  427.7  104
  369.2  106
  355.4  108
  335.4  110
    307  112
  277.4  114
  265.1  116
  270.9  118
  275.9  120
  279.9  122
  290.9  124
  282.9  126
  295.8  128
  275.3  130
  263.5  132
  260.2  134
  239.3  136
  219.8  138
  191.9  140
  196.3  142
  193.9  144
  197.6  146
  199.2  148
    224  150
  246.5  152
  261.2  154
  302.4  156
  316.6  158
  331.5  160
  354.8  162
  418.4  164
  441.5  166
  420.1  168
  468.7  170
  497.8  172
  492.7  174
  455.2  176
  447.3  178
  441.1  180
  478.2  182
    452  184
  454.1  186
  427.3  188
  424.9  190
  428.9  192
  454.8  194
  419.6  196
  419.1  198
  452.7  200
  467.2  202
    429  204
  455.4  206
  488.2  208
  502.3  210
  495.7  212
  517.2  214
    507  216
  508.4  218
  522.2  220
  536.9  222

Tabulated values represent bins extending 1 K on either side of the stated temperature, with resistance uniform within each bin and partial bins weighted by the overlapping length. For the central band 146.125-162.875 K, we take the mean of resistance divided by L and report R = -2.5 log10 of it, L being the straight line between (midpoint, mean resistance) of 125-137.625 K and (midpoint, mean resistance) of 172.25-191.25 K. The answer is 0.28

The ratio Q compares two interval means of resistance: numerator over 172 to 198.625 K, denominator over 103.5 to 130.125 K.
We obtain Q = 1.46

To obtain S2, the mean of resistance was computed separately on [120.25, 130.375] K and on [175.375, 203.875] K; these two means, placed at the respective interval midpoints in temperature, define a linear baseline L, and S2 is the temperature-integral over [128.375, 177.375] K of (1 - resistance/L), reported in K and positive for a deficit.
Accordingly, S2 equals 6.4 K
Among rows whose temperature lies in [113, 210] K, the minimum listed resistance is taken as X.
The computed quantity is 191.9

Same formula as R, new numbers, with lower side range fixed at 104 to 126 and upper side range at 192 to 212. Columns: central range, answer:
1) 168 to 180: -0.144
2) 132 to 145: 0.491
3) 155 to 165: 0.118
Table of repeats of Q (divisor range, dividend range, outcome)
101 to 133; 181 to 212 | 1.44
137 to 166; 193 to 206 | 1.65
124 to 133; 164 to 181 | 1.62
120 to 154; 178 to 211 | 1.85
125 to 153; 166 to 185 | 1.96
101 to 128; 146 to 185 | 1.18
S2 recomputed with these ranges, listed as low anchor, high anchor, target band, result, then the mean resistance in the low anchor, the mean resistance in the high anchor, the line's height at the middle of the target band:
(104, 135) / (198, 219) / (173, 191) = -1.18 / 298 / 479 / 425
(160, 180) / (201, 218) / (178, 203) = 1.00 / 438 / 484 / 462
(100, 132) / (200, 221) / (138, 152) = 6.26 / 319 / 488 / 371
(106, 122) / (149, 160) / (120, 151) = 5.01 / 301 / 276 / 288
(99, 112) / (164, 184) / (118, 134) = 5.14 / 390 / 458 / 411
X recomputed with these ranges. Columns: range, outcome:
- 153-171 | 261.2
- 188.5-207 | 419.1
